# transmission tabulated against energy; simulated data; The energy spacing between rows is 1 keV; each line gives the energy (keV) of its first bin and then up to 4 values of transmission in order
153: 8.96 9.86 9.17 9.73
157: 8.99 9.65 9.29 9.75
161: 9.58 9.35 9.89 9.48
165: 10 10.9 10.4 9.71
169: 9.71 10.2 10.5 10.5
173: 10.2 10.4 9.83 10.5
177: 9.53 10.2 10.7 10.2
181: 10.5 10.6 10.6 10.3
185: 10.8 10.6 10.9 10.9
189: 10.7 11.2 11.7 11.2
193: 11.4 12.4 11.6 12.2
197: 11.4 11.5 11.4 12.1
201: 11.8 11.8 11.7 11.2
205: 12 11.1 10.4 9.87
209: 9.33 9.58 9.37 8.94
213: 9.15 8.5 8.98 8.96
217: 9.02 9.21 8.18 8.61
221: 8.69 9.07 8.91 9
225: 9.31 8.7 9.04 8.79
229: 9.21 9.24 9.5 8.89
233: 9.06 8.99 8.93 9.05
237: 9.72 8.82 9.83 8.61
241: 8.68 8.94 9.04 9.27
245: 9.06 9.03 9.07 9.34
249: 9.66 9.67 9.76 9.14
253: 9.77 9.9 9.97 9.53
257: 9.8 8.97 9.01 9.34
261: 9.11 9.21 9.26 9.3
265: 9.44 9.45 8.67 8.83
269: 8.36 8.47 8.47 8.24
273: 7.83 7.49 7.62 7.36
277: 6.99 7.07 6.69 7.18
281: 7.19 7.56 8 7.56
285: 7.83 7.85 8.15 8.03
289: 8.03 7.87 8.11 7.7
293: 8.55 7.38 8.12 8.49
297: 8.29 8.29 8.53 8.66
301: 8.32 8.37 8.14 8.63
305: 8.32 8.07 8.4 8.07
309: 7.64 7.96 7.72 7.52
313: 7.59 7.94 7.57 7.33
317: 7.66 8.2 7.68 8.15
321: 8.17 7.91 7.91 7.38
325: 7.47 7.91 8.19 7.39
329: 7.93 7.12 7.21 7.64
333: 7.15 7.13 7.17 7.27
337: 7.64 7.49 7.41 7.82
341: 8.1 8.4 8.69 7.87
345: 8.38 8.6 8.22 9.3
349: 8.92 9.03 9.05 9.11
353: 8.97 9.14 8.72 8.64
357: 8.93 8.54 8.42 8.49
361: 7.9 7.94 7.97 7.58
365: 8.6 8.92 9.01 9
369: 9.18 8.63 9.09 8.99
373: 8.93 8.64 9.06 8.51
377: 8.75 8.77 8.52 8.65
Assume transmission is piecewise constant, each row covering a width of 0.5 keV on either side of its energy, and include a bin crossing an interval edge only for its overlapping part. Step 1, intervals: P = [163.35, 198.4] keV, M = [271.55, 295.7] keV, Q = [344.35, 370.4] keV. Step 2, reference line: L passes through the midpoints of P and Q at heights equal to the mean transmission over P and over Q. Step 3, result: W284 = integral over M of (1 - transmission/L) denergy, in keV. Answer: 4.59 keV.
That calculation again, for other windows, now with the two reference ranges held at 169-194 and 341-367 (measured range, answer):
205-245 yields 3.6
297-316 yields 2.2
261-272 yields 0.8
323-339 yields 2.5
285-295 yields 1.5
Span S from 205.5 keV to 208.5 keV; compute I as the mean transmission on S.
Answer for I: 10.5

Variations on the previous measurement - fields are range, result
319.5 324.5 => 7.9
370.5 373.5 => 9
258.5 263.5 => 9.19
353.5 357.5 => 8.86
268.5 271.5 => 8.43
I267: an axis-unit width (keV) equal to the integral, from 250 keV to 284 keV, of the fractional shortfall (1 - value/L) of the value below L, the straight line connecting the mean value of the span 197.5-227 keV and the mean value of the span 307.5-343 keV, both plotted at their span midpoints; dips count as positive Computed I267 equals 0.97 keV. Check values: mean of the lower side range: 9.86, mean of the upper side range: 7.7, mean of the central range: 8.58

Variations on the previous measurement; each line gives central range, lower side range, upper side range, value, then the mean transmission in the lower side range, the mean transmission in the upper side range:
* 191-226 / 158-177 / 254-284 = -3.18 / 9.99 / 8.44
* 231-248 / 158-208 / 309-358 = 1.06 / 10.7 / 8.02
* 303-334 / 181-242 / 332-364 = 3.03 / 10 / 8.25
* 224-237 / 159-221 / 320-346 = 0.72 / 10.4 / 7.74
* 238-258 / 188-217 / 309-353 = 0.80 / 10.7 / 7.92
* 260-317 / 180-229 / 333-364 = 6.34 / 10.3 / 8.28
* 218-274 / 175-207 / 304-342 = 3.48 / 11.1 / 7.73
